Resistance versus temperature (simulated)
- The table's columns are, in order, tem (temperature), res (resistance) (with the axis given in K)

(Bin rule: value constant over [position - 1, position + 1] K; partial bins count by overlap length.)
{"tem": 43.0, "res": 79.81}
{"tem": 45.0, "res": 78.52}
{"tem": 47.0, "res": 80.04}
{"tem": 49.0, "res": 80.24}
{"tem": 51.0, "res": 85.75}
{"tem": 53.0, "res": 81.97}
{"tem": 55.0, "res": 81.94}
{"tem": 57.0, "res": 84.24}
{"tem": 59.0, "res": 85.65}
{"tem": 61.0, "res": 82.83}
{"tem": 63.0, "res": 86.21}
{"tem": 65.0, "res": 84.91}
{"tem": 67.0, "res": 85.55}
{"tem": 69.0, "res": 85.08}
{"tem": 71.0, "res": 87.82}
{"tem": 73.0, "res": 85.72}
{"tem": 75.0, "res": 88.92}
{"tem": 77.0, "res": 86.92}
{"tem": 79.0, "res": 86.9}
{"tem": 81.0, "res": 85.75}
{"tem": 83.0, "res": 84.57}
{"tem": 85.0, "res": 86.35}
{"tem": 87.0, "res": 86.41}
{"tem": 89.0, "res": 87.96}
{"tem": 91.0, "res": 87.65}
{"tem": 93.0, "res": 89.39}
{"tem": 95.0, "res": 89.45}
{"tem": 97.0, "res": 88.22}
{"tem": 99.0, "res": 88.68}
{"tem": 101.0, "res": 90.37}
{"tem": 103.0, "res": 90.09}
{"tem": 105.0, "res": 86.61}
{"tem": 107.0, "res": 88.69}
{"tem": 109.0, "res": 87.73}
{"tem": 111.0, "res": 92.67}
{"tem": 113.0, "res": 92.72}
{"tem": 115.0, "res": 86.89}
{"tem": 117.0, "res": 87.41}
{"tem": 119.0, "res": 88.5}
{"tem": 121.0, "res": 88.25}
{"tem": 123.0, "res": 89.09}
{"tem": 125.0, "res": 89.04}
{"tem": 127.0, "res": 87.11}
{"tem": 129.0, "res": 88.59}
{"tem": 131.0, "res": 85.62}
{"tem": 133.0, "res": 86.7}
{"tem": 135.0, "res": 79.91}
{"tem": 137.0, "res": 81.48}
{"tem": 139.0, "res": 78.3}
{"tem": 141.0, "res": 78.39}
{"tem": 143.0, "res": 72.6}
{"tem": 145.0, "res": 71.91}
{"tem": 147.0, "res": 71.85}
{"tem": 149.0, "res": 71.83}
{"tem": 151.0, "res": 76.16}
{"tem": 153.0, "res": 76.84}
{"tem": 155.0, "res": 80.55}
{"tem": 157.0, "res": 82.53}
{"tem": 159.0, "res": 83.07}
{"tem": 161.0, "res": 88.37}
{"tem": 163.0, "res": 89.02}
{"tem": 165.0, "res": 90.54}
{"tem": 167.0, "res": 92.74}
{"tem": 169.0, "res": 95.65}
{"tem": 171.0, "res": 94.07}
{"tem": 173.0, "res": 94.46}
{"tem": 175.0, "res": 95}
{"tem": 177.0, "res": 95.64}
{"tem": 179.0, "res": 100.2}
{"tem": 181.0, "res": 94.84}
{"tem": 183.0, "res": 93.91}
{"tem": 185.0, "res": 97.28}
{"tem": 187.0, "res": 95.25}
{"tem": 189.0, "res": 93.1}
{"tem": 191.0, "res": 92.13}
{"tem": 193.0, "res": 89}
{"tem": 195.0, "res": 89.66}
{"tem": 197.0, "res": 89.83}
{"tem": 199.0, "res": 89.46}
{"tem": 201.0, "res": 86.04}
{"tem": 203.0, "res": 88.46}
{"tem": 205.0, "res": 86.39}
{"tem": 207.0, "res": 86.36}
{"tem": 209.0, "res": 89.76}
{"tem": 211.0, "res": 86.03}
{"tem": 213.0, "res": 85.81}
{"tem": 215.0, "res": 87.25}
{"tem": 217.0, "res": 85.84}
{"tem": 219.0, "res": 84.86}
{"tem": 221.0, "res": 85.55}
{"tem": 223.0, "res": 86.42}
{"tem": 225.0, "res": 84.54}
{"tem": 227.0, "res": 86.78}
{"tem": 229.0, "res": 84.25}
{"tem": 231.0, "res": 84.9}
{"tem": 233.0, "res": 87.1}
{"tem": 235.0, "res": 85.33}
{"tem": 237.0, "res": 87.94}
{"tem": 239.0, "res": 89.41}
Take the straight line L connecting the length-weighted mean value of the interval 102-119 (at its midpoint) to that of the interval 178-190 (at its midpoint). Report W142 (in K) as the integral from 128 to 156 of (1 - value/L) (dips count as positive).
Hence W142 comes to 4.0 K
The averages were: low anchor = 89.1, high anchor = 95.8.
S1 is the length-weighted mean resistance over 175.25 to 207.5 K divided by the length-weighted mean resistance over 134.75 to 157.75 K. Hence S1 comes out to 1.2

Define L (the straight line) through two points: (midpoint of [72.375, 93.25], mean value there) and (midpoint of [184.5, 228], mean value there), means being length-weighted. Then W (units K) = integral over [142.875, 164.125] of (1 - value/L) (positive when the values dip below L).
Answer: 2.1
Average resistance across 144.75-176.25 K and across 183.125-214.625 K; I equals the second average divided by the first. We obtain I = 1.05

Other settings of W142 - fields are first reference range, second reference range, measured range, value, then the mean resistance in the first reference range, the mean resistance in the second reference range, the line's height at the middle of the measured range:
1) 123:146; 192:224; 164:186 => -2.58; 82.1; 87.3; 85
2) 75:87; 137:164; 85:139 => -3.10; 86.4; 78.7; 82.9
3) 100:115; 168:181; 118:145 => 2.39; 89.6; 95.8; 91.8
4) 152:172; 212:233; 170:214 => -2.52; 87.3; 85.7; 86.5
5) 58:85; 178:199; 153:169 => 0.87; 85.9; 93.3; 91.6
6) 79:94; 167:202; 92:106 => -0.21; 86.9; 93.3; 87.7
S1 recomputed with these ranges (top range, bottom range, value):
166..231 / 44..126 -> 1.04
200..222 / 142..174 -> 1.04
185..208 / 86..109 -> 1.02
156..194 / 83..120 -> 1.04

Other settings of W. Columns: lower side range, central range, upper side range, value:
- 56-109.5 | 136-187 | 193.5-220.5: 0.67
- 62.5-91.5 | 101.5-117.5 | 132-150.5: -1.48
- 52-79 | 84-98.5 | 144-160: -0.91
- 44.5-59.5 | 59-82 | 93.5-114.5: -0.32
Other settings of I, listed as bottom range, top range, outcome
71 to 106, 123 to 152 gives 0.92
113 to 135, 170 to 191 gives 1.09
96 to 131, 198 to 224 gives 0.98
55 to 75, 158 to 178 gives 1.08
